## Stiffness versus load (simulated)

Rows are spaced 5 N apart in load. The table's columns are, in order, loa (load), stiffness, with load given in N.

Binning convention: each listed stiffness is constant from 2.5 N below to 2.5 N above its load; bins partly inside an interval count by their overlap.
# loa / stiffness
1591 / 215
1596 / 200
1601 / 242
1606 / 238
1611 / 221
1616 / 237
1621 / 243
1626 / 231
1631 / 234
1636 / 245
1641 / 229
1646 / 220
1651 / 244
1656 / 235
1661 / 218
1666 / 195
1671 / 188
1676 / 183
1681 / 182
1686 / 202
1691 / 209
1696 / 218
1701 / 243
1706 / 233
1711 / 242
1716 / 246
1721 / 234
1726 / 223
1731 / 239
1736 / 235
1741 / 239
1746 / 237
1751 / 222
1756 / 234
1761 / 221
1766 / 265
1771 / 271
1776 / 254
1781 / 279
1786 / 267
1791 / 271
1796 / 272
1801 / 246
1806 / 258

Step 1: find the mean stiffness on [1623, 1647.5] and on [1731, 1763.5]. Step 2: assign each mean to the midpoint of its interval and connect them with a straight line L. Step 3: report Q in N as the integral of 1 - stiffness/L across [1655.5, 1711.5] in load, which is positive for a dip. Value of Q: 5.3 N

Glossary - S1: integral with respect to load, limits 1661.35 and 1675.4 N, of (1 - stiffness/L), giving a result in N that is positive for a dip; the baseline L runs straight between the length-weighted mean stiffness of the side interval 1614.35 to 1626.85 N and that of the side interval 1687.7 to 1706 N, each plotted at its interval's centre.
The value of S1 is 2.1 N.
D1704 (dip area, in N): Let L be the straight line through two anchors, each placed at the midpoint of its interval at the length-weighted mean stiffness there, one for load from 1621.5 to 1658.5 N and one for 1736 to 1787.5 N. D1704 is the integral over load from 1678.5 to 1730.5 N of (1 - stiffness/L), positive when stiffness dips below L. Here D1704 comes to 3.85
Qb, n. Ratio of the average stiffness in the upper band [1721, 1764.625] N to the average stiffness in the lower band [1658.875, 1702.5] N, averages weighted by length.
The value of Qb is 1.14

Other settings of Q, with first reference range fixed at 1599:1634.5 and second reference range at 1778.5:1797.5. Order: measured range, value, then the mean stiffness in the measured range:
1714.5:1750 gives 3.4 N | 235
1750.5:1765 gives 1.9 N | 230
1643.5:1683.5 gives 6.0 N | 208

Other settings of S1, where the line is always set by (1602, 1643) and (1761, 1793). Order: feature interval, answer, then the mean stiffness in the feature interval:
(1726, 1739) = 1.09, 234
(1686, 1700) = 1.90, 215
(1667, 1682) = 3.63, 186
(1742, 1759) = 1.82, 231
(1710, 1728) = 1.21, 236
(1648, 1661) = 0.35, 235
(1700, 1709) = 0.47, 237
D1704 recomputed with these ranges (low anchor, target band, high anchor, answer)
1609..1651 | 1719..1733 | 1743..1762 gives -0.09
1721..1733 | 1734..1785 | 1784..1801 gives 0.53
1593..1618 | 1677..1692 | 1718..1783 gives 2.57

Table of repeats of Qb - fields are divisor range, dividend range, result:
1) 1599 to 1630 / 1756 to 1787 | 1.09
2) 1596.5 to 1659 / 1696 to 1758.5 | 1.01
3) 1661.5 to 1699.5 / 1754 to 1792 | 1.29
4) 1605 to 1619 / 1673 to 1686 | 0.80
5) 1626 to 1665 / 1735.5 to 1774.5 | 1.05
